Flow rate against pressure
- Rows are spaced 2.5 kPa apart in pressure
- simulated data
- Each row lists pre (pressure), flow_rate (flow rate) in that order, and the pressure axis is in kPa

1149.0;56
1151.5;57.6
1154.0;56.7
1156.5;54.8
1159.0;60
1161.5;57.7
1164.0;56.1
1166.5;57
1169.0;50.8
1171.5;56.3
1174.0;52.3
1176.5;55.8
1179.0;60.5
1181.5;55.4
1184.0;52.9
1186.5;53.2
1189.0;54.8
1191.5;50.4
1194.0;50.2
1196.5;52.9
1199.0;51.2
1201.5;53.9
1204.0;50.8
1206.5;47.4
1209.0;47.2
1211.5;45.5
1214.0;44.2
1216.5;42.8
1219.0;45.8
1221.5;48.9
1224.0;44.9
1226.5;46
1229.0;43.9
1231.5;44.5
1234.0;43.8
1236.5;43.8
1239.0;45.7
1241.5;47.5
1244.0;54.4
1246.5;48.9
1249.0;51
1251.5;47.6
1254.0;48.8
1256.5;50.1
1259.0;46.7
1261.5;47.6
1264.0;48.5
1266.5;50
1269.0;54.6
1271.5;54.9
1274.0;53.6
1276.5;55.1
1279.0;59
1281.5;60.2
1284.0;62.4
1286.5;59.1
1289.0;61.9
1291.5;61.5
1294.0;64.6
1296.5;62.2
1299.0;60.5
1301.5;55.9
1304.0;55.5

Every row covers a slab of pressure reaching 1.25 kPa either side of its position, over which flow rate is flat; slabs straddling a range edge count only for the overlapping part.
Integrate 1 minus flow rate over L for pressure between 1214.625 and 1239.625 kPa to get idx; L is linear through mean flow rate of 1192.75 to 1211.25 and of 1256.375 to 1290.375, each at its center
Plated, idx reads 3.3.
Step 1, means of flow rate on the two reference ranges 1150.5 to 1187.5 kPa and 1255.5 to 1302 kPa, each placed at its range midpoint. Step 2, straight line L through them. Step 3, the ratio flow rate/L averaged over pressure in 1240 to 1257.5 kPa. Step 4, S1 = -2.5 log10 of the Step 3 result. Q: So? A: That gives 0.13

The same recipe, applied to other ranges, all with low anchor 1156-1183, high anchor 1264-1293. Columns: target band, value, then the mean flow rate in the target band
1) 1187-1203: 0.081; 52.3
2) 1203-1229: 0.219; 46.2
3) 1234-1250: 0.179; 48.1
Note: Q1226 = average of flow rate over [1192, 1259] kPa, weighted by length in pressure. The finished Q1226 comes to 47.8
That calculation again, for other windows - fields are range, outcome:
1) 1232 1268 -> 48.1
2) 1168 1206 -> 53.3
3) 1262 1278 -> 52.6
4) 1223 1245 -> 46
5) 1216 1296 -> 51.4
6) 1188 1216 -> 49.6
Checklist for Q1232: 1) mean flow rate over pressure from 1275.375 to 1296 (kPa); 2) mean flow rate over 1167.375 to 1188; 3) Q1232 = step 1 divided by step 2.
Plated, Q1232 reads 1.1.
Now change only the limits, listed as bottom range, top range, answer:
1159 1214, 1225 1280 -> 0.93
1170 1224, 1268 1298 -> 1.16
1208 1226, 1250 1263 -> 1.06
